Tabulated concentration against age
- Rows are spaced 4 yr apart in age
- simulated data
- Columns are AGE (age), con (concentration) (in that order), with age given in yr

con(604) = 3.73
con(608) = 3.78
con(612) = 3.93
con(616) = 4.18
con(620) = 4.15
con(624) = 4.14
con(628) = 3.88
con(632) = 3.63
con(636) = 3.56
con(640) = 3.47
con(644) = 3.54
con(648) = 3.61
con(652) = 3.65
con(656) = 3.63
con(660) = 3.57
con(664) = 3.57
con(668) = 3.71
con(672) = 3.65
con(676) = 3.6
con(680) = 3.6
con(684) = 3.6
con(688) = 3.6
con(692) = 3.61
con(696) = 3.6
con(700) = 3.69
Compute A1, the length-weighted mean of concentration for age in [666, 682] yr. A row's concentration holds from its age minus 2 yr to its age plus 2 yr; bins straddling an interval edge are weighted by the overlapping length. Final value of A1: 3.64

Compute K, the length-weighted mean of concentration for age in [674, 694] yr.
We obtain 3.6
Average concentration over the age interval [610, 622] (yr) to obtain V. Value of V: 4.09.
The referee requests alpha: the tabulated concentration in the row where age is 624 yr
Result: 4.14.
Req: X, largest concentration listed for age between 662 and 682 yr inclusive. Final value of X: 3.71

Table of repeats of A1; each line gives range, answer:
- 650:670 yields 3.63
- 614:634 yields 4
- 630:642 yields 3.55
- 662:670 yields 3.64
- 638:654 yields 3.57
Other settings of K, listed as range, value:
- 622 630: 4.01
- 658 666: 3.57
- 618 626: 4.14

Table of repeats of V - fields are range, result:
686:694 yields 3.6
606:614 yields 3.85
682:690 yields 3.6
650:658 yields 3.64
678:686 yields 3.6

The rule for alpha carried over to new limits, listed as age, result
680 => 3.6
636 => 3.56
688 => 3.6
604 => 3.73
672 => 3.65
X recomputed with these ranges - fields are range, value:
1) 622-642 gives 4.14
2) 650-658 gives 3.65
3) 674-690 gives 3.6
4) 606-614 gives 3.93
